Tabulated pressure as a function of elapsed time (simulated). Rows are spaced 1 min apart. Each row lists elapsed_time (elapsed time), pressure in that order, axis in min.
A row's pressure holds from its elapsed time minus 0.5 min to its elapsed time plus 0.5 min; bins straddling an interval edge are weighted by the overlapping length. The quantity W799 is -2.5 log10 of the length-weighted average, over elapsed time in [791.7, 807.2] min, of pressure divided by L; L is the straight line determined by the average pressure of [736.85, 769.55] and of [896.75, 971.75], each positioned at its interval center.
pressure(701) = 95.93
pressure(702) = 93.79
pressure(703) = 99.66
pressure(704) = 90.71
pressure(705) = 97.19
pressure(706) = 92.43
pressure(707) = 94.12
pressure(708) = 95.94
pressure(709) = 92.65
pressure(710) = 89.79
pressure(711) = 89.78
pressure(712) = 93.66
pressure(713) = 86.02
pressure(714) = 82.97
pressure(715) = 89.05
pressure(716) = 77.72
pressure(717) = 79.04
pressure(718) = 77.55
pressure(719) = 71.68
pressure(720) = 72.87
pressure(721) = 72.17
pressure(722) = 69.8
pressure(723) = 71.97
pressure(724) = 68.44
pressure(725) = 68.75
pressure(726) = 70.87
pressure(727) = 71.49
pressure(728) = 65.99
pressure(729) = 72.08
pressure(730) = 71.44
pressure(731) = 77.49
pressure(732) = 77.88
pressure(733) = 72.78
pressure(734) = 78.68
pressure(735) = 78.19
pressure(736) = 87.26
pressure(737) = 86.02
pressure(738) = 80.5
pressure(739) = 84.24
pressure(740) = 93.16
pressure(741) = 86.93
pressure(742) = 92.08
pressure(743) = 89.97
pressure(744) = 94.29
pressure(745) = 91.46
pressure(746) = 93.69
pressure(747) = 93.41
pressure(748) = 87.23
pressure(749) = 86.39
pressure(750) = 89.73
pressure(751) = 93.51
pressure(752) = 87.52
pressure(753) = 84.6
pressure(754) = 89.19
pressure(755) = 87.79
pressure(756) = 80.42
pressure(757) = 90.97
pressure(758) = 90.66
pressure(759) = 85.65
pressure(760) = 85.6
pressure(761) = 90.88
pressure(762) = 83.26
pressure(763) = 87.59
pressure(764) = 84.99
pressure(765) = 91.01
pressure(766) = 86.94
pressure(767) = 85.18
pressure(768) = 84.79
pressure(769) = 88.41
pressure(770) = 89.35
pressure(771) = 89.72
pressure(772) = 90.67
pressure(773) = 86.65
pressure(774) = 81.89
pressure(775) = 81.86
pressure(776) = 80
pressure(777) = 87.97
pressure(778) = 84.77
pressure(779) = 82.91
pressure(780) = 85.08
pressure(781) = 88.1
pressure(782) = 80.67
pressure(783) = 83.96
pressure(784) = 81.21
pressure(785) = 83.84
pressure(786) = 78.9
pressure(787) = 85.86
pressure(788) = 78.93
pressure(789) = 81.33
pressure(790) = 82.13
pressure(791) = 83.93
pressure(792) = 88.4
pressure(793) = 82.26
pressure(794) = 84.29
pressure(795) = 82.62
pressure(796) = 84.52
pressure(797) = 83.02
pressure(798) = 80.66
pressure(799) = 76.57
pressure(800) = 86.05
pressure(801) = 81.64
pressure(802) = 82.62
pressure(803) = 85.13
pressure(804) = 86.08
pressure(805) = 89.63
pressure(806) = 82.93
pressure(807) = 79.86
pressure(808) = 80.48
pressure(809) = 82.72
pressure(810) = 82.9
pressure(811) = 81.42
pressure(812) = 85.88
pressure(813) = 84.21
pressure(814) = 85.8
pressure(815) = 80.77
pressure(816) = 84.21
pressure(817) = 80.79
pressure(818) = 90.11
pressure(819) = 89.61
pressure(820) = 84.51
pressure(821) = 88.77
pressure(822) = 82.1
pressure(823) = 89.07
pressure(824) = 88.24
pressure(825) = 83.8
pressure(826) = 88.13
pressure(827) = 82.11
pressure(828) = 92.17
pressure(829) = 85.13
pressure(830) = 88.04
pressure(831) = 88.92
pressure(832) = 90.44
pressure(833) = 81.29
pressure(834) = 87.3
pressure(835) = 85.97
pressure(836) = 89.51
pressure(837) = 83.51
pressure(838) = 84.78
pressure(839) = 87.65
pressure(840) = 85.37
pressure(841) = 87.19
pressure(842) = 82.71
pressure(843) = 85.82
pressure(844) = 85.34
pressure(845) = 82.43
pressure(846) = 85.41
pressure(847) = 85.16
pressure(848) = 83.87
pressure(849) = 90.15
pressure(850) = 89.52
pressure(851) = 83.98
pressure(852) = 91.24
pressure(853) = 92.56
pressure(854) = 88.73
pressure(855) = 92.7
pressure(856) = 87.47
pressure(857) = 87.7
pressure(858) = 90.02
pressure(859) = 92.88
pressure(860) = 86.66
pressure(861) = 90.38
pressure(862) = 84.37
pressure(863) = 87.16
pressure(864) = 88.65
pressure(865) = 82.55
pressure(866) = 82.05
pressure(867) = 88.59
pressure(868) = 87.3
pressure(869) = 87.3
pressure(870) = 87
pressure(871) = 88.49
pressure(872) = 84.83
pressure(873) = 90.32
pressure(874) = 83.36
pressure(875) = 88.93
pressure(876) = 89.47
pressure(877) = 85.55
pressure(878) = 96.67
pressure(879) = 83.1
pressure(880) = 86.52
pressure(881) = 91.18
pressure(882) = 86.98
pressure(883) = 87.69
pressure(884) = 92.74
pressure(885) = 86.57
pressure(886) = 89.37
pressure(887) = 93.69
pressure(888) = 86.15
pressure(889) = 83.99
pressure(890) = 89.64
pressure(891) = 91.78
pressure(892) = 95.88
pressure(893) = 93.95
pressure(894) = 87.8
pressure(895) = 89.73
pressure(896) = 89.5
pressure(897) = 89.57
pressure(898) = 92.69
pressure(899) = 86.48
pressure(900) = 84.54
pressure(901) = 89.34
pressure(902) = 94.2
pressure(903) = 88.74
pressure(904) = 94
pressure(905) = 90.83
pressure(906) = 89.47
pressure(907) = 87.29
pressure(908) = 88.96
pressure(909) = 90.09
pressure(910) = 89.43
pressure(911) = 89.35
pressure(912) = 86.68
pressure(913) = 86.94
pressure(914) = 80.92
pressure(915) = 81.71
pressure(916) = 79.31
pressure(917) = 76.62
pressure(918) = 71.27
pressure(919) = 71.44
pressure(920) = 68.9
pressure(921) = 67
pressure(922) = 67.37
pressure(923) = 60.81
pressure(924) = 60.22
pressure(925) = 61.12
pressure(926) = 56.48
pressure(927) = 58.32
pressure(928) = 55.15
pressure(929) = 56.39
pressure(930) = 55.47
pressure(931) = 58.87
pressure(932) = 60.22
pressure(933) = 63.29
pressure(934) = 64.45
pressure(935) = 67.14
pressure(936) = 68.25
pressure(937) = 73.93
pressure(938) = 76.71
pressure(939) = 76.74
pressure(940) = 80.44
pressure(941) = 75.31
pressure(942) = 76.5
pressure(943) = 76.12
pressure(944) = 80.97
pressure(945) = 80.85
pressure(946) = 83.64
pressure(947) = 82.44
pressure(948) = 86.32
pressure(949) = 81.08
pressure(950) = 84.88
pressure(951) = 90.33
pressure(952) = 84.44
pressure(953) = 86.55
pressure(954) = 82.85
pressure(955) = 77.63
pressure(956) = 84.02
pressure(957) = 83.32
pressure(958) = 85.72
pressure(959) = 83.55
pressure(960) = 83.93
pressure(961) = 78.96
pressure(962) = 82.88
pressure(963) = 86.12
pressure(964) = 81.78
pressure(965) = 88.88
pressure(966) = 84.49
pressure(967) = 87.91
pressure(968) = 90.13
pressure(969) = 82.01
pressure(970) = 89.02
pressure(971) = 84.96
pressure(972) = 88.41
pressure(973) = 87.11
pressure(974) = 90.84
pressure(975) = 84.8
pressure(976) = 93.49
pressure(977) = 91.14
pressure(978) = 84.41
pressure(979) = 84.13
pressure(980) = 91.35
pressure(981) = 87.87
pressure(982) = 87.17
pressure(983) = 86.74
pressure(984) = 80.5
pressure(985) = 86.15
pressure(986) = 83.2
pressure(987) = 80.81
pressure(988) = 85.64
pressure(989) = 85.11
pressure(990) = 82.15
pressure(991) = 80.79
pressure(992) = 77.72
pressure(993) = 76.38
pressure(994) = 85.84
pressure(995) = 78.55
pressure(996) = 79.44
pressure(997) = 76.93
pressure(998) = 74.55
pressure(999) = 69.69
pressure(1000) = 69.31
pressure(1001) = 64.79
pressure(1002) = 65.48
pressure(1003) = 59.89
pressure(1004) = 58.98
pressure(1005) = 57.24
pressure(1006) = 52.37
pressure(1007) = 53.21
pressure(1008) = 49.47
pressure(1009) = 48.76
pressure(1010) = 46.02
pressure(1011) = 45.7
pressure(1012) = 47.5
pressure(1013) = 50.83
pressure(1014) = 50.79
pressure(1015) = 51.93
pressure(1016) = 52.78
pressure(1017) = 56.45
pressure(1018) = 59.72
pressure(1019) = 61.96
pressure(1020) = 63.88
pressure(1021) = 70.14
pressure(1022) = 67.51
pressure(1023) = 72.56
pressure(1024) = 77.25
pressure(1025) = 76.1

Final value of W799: 0.03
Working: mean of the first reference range 88.1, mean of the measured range 83.5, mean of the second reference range 79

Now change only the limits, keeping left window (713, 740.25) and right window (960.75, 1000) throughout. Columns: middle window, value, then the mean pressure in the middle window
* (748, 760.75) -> -0.135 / 87.7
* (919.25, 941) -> 0.259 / 65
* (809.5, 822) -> -0.074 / 84.8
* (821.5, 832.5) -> -0.099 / 87.1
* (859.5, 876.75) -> -0.080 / 86.9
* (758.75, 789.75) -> -0.094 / 85.1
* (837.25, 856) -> -0.088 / 86.9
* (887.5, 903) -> -0.104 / 89.7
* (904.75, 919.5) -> -0.026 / 83.9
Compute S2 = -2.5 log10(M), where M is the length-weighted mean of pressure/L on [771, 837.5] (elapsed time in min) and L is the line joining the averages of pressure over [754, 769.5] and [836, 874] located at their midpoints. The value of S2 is 0.032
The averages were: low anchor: 87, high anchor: 87.1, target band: 84.5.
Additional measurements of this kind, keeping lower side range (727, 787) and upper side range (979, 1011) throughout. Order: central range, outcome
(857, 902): -0.13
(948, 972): -0.14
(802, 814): -0.02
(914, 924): 0.08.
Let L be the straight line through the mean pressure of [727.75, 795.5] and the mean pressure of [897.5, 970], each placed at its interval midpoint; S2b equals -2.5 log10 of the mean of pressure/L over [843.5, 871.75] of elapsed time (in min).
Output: -0.08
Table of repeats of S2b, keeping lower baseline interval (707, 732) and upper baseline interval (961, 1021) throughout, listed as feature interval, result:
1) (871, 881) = -0.158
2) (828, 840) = -0.134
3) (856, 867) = -0.148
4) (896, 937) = -0.008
